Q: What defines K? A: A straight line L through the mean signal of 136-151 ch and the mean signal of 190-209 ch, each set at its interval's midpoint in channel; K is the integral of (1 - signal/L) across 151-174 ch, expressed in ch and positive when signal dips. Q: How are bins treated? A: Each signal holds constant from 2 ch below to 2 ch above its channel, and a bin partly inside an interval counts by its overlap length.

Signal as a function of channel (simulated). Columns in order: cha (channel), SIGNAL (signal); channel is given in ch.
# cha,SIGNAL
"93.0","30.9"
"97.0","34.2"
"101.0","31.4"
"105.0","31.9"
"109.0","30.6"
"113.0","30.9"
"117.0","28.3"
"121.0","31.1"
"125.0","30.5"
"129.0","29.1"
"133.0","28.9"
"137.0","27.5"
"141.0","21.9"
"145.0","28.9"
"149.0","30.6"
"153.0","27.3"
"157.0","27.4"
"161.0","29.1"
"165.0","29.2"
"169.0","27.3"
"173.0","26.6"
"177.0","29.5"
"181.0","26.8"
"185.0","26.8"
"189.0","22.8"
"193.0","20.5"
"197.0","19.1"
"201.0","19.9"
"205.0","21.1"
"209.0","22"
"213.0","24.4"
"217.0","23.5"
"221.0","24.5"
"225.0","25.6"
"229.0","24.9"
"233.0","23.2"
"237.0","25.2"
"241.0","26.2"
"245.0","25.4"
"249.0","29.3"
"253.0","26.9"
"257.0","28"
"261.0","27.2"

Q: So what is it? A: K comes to -2.7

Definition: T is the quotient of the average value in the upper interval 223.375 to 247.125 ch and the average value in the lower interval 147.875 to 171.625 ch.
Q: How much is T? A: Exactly 0.89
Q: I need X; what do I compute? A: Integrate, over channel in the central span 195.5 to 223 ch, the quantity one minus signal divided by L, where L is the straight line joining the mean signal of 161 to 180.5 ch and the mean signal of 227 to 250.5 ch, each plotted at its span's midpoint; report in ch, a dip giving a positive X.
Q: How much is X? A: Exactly 4.7 ch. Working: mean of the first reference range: 28.1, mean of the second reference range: 25.6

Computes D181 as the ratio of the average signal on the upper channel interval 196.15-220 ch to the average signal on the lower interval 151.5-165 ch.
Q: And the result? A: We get 0.8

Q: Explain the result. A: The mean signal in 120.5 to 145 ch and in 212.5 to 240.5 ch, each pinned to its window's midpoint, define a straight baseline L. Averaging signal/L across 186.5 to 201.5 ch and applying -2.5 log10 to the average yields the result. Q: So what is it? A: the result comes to 0.23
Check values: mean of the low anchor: 28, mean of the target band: 20.9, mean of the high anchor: 24.6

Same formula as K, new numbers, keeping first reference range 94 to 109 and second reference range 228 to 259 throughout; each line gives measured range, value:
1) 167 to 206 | 6.1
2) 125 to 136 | 0.6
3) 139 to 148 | 1.3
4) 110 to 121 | 0.6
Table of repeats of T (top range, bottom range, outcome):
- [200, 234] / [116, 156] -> 0.82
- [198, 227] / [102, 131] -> 0.75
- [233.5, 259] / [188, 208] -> 1.29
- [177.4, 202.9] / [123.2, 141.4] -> 0.82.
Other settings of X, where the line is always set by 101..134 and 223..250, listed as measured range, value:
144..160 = 0.19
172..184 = 0.10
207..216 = 1.12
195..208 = 3.26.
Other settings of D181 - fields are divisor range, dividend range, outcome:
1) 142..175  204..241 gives 0.85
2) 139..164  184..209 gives 0.78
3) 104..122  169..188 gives 0.89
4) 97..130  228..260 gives 0.85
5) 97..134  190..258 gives 0.79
